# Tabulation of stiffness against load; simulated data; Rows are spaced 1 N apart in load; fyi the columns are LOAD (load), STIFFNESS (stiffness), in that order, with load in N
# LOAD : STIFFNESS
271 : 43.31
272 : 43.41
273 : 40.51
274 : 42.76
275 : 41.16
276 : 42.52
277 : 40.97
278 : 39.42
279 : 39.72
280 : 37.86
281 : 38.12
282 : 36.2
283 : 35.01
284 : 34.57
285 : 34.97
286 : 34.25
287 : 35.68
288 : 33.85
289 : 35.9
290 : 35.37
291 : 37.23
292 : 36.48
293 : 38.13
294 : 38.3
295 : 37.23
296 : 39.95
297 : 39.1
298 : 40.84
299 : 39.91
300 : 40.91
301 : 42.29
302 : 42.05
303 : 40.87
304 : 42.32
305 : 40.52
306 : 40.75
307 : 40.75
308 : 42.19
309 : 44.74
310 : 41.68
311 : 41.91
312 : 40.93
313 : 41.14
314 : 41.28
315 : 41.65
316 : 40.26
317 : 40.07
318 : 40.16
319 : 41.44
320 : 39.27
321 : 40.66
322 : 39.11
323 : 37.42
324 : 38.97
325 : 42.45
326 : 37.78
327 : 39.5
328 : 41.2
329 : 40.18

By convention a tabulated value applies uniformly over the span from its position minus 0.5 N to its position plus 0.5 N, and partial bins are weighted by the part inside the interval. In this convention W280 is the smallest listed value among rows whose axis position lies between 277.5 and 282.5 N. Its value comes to 36.2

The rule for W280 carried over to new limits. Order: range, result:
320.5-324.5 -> 37.42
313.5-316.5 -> 40.26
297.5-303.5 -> 39.91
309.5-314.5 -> 40.93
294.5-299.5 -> 37.23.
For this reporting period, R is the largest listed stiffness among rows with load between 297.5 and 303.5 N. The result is 42.29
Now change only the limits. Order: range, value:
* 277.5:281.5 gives 39.72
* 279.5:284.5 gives 38.12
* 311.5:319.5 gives 41.65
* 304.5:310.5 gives 44.74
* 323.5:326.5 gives 42.45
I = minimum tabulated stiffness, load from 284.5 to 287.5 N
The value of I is 34.25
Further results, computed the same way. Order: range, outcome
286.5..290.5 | 33.85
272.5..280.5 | 37.86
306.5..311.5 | 40.75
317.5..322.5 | 39.11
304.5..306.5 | 40.52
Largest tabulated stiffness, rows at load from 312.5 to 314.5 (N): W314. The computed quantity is 41.28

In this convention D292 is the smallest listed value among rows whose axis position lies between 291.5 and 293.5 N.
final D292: 36.48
